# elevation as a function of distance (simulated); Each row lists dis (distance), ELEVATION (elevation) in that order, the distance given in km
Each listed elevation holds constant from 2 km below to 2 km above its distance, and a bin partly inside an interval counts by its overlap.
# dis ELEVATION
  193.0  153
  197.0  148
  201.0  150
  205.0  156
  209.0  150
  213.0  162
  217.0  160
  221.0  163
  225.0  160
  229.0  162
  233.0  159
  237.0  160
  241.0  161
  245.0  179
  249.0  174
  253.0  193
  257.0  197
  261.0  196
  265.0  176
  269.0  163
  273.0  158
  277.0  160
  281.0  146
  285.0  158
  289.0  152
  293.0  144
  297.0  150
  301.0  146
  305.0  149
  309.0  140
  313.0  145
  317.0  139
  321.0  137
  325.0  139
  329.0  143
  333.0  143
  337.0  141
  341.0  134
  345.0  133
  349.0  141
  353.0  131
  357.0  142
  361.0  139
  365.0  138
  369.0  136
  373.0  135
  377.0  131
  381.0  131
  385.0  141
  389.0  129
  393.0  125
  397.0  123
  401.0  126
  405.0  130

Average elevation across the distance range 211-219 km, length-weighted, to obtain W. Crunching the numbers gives 161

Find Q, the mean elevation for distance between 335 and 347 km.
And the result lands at 136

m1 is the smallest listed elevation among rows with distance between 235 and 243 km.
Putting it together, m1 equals 160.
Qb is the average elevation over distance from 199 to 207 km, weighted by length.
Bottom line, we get 153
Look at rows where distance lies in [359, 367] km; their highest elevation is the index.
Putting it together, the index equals 139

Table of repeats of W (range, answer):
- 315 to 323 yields 138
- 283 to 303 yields 150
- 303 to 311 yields 144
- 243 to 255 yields 182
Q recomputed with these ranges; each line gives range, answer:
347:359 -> 138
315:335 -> 140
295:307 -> 148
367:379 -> 134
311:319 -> 142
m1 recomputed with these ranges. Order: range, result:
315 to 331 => 137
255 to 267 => 176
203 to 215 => 150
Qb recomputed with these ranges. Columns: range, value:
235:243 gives 160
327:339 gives 142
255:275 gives 178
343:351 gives 137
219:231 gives 162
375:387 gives 134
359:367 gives 138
